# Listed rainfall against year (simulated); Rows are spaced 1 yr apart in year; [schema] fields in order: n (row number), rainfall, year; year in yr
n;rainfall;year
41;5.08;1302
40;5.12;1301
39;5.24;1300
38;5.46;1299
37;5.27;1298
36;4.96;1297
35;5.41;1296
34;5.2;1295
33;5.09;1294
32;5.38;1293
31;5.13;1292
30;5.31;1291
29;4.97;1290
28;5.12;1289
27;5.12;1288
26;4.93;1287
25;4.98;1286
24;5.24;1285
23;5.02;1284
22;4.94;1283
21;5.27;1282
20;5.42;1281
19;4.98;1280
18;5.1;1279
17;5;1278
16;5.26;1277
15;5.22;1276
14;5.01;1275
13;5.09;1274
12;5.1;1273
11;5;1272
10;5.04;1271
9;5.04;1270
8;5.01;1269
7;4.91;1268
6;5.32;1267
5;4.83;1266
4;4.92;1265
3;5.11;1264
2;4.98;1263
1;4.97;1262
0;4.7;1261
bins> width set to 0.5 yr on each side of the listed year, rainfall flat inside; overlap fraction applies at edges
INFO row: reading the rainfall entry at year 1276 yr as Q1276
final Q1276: 5.22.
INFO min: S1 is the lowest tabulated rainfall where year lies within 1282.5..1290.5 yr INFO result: 4.93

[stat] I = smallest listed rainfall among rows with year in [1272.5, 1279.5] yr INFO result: 5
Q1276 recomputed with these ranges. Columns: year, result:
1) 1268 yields 4.91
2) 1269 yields 5.01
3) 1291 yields 5.31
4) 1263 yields 4.98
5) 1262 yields 4.97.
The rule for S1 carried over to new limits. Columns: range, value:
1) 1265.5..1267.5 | 4.83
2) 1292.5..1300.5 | 4.96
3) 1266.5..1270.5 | 4.91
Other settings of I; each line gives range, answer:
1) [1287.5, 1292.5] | 4.97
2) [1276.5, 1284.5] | 4.94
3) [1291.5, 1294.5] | 5.09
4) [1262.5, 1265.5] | 4.92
